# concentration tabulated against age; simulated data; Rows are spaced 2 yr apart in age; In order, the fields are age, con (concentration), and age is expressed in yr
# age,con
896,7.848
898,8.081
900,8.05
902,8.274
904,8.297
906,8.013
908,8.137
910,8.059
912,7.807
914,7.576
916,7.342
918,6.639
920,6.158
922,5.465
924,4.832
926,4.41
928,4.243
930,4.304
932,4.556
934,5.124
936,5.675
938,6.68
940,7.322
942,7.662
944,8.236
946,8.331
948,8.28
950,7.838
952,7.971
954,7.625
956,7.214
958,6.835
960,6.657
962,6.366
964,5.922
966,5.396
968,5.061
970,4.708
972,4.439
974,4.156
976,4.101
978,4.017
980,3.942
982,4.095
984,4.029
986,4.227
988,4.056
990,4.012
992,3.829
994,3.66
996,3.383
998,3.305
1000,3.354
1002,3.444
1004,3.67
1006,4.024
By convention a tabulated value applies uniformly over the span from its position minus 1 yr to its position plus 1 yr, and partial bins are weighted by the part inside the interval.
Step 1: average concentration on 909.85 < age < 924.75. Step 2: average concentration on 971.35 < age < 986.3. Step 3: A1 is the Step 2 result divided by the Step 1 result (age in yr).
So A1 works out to 0.61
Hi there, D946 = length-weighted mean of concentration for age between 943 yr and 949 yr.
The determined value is 8.28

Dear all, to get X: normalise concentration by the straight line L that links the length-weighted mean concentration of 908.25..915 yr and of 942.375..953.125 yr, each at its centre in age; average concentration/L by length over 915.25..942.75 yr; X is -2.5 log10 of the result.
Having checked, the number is 0.36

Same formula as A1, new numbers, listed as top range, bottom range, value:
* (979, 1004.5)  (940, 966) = 0.51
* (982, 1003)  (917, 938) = 0.72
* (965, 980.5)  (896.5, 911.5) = 0.55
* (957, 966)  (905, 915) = 0.80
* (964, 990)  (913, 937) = 0.80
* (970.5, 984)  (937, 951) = 0.53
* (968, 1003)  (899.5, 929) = 0.58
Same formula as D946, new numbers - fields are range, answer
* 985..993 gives 4.03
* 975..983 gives 4.04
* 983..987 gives 4.13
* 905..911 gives 8.07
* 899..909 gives 8.15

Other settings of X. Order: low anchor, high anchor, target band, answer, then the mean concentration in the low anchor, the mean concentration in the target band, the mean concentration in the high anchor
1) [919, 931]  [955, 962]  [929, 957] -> -0.16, 4.9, 6.92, 6.83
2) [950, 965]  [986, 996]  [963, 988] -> 0.18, 7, 4.49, 3.87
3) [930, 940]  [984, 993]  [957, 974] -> -0.18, 5.57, 5.58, 4.03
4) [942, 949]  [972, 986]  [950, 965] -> -0.04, 8.19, 7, 4.1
